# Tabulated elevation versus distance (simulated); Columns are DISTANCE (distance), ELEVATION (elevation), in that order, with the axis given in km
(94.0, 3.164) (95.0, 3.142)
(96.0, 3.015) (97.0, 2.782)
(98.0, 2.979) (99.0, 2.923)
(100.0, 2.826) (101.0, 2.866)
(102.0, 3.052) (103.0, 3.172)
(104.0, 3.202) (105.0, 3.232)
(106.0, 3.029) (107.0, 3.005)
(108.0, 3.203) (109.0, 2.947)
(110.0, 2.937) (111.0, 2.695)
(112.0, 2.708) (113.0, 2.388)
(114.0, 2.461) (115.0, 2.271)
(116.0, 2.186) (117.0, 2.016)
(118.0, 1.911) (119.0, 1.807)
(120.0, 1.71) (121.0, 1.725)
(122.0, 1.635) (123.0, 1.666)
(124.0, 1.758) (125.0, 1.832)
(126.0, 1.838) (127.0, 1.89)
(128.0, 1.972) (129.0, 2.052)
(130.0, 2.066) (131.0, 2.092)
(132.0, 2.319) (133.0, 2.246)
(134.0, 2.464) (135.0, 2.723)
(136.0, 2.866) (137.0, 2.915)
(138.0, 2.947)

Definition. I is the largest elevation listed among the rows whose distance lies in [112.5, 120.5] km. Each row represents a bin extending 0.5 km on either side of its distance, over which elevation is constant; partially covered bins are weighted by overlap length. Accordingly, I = 2.461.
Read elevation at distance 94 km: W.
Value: 3.164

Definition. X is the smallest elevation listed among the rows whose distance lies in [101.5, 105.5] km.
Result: 3.052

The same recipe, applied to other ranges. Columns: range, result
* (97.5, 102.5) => 2.826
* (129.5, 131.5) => 2.066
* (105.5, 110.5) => 2.937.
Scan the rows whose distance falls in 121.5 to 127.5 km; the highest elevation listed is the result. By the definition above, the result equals 1.89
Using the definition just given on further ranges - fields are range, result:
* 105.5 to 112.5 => 3.203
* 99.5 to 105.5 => 3.232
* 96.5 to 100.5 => 2.979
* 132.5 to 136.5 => 2.866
